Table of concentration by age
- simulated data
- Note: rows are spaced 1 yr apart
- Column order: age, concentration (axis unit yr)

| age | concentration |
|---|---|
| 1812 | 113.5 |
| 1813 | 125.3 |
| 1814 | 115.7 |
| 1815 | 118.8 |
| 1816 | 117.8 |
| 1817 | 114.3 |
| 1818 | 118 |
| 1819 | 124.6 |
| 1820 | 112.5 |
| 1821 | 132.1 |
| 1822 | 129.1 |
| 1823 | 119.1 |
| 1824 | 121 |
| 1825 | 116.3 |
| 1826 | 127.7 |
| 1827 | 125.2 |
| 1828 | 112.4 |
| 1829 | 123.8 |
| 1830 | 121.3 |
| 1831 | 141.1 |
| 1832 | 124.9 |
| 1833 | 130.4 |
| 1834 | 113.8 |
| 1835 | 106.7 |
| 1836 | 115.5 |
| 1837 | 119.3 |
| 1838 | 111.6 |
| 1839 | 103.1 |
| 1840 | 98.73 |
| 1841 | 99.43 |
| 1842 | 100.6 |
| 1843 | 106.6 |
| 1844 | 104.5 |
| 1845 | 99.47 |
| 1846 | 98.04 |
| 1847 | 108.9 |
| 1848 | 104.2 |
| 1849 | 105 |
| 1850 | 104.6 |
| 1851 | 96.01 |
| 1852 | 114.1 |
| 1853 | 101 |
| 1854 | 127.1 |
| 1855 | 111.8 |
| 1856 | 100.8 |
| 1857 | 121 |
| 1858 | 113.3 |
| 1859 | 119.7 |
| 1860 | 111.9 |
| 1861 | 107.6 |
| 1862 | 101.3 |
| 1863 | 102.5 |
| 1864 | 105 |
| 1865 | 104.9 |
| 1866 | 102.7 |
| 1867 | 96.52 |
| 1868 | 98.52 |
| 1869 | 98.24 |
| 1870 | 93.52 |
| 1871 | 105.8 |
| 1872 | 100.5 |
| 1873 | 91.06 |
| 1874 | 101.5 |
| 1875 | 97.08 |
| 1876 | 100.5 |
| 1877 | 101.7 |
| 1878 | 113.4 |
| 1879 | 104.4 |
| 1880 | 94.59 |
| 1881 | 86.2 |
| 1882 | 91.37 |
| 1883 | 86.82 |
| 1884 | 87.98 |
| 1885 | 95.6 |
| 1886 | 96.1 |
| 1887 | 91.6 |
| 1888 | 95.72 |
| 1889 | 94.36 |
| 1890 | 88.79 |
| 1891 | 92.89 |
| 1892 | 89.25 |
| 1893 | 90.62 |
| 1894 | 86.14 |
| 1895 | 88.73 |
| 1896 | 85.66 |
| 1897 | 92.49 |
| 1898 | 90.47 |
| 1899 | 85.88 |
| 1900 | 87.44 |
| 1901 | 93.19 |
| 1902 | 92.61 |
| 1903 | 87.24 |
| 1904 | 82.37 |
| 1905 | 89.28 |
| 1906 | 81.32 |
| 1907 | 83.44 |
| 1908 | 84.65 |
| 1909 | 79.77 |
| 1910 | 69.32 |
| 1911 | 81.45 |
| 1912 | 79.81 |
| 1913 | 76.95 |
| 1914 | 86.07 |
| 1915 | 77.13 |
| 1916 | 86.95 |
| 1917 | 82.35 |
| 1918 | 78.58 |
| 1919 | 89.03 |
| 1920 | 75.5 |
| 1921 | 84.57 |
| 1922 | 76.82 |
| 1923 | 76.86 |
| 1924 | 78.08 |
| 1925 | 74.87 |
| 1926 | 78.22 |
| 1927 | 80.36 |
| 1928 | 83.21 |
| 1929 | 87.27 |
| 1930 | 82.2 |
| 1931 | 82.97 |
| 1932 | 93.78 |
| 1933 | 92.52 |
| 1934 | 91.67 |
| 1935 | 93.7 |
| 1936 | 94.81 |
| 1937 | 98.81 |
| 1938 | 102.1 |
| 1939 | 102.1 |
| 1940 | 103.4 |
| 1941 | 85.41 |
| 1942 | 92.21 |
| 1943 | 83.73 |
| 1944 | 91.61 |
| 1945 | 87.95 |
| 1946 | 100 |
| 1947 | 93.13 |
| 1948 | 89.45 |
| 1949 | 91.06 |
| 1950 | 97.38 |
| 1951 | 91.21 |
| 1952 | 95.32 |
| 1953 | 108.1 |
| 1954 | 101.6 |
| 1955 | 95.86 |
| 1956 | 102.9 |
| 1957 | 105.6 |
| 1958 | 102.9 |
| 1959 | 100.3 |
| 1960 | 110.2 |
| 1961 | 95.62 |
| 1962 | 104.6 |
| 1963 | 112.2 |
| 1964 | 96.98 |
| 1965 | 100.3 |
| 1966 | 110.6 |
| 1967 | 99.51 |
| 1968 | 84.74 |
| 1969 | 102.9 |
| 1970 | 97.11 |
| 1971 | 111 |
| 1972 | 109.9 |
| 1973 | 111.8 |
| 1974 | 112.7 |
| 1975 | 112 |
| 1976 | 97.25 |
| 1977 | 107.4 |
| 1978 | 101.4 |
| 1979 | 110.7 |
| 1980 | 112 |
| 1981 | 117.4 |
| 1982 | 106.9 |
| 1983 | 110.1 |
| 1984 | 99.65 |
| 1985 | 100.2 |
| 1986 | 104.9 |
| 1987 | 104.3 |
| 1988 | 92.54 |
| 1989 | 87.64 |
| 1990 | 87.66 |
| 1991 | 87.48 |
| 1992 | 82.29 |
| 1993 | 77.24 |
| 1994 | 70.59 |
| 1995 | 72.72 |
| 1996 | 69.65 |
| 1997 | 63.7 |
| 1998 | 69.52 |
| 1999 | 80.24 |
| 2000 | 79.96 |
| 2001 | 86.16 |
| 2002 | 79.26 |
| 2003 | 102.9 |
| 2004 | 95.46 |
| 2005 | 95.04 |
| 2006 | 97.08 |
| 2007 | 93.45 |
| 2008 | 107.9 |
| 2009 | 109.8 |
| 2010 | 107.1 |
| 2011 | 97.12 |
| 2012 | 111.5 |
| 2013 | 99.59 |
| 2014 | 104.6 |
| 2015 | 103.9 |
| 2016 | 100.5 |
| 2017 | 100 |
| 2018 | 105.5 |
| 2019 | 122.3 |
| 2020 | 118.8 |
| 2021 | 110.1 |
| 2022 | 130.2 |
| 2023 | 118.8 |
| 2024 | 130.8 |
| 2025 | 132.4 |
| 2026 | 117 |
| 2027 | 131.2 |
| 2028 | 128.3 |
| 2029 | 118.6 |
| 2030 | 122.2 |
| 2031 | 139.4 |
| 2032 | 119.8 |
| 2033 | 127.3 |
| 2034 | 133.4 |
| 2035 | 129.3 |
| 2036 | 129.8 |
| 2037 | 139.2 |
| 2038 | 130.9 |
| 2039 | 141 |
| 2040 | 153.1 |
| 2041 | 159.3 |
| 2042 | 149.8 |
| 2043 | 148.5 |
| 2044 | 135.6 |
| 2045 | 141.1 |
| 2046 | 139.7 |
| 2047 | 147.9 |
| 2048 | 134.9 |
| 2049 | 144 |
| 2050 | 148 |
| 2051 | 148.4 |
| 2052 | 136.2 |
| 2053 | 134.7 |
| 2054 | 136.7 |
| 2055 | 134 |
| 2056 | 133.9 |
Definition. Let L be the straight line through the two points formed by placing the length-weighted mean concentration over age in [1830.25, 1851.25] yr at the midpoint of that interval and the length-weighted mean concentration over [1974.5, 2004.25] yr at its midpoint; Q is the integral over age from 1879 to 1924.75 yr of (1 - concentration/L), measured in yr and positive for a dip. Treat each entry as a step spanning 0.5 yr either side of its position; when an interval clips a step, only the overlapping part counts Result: 7.3 yr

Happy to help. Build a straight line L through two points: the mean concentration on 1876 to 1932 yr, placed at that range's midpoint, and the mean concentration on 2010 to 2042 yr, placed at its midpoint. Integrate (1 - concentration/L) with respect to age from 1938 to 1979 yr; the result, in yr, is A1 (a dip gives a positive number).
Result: 1.1 yr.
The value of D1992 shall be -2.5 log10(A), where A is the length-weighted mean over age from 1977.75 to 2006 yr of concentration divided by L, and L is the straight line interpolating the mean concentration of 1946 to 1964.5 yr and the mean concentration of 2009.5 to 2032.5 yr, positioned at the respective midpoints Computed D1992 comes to 0.19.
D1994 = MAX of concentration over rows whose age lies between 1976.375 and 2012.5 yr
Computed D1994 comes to 117.4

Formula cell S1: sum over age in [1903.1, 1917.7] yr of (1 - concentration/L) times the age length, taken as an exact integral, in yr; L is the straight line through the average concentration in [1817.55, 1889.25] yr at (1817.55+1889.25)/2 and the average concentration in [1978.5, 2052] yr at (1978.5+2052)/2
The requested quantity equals 3.70 yr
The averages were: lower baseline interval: 108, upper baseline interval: 113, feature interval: 81.6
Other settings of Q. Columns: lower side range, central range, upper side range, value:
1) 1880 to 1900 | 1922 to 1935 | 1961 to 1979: 1.8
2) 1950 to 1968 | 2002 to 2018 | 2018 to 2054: 2.8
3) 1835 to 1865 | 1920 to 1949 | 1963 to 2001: 3.3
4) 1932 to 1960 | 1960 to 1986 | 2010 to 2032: -0.4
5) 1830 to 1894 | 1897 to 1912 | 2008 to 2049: 3.3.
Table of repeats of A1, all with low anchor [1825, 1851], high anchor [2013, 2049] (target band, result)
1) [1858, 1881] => 2.48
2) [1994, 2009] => 4.80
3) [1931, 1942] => 2.31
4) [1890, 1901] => 2.61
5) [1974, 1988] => 2.01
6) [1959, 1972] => 2.16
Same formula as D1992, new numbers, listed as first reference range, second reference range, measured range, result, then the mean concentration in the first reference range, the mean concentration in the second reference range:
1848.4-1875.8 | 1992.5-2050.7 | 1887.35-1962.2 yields 0.21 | 105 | 115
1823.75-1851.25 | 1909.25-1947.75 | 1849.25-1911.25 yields 0.04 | 112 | 86.2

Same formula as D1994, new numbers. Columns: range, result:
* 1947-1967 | 112.2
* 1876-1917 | 113.4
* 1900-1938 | 102.1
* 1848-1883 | 127.1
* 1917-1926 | 89.03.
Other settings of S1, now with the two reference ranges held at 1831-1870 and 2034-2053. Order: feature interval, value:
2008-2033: 4.0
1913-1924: 3.6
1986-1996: 3.6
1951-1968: 3.4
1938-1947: 2.2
